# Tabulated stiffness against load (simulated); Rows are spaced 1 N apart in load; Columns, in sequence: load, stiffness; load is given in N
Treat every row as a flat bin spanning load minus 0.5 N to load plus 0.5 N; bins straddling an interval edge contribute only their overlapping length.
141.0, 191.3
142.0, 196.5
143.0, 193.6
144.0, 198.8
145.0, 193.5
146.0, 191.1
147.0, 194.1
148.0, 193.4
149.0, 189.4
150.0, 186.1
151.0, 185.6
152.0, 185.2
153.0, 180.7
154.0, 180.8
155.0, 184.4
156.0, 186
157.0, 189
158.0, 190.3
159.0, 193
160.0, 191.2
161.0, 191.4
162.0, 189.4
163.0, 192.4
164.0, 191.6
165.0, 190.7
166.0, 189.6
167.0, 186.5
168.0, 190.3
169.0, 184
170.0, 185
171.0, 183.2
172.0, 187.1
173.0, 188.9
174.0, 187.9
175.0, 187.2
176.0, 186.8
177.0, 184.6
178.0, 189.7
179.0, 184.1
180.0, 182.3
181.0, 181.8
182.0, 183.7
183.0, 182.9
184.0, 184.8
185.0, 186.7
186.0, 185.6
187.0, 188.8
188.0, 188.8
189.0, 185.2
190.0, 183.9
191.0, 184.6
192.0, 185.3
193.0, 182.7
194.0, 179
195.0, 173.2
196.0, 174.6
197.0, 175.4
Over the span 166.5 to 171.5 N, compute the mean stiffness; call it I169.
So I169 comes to 186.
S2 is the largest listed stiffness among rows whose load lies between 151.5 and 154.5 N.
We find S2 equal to 185.2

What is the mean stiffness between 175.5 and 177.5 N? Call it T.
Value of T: 186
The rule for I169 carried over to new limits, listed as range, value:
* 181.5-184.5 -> 184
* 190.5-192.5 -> 185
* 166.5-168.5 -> 188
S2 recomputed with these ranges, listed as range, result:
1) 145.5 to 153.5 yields 194.1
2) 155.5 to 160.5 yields 193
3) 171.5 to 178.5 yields 189.7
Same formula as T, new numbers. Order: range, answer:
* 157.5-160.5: 192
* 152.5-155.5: 182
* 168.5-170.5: 184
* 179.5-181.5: 182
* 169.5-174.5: 186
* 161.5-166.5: 191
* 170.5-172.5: 185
